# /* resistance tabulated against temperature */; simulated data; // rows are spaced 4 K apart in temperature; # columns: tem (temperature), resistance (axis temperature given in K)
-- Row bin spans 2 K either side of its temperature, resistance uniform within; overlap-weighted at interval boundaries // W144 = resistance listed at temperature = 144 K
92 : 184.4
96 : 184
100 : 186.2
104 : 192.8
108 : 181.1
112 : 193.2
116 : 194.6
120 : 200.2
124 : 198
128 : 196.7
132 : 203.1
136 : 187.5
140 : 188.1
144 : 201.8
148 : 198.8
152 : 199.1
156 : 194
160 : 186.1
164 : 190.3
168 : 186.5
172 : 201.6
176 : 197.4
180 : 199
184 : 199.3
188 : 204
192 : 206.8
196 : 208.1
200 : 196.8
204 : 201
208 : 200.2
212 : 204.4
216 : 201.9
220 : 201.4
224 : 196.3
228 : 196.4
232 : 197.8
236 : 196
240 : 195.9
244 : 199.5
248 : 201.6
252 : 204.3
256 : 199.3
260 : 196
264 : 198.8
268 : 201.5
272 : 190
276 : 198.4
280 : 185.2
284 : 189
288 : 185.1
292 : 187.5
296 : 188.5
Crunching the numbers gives 201.8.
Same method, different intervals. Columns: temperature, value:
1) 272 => 190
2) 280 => 185.2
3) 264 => 198.8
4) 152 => 199.1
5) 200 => 196.8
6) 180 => 199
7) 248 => 201.6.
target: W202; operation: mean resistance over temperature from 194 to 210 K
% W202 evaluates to 202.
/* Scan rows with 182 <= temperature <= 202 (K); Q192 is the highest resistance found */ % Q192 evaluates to 208.1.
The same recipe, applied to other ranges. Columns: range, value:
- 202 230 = 204.4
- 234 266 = 204.3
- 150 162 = 199.1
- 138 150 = 201.8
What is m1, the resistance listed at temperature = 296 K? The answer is 188.5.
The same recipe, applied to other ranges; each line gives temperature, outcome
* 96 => 184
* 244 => 199.5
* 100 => 186.2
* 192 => 206.8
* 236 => 196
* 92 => 184.4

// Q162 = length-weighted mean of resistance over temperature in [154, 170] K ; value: 189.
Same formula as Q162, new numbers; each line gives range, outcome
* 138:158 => 196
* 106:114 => 187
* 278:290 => 186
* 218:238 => 198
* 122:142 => 195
